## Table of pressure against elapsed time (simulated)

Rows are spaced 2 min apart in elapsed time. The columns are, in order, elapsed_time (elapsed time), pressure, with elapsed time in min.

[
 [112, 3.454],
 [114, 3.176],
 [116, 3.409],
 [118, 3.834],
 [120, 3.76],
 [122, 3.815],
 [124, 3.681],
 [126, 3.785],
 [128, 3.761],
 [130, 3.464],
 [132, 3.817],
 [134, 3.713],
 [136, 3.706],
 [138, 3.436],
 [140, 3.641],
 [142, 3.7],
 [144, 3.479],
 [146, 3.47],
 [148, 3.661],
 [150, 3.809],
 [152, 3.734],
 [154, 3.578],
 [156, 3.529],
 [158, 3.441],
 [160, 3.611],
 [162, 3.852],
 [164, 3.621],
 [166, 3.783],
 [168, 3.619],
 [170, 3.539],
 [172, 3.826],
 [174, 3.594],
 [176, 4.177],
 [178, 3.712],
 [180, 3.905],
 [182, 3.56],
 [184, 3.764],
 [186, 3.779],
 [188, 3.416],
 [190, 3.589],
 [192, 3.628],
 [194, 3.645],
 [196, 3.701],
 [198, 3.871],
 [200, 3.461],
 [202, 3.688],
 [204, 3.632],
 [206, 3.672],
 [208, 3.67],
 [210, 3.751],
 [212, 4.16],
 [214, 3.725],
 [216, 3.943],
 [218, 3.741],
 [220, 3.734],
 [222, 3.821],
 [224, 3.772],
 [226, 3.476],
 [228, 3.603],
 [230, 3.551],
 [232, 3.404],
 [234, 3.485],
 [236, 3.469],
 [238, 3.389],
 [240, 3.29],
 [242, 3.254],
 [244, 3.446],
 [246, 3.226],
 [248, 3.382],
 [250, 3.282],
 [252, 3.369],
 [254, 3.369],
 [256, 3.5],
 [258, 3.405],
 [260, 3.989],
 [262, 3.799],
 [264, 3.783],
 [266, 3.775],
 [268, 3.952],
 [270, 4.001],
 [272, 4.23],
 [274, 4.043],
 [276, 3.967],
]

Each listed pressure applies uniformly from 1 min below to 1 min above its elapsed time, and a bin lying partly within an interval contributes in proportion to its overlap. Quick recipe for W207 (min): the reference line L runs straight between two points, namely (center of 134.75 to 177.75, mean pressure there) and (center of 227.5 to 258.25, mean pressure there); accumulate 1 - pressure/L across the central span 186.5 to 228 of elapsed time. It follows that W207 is -2.35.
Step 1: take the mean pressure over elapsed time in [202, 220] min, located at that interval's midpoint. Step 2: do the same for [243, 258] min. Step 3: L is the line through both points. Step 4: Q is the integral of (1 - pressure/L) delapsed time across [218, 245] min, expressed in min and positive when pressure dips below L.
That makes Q 0.34 min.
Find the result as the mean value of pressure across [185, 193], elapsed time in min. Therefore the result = 3.6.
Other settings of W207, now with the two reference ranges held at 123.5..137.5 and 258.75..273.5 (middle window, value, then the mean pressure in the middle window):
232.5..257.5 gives 3.3 min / 3.37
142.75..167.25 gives 0.7 min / 3.63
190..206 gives 0.6 min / 3.66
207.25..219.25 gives 0.0 min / 3.83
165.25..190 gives 0.4 min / 3.72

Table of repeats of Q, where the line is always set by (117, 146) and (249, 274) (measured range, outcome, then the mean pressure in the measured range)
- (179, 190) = 0.1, 3.68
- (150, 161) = 0.3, 3.6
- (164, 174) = 0.0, 3.67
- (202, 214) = -0.2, 3.77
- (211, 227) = -0.4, 3.8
